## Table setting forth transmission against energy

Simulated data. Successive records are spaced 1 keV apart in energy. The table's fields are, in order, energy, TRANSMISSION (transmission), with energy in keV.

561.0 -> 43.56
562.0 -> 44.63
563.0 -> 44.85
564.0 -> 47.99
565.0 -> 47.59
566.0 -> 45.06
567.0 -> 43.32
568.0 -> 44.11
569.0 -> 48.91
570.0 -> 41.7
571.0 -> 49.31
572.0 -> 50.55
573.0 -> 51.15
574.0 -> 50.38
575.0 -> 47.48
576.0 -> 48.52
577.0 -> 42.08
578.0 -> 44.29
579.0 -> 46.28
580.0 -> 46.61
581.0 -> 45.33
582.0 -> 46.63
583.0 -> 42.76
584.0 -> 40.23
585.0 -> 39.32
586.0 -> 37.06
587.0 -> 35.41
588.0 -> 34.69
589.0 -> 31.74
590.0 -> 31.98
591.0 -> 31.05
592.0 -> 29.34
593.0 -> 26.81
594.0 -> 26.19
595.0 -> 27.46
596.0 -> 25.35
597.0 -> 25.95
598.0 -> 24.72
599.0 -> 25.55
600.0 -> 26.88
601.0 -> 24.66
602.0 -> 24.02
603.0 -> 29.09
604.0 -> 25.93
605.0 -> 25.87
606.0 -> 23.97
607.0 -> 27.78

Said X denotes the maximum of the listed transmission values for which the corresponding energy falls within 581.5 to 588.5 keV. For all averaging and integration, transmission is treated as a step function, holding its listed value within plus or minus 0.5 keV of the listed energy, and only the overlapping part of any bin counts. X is 46.63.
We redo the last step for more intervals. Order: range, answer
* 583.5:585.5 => 40.23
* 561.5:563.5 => 44.85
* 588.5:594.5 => 31.98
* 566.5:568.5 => 44.11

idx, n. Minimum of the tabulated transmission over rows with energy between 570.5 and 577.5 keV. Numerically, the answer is 42.08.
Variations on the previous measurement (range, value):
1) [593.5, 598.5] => 24.72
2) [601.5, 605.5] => 24.02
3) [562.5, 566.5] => 44.85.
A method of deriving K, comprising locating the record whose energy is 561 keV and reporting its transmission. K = 43.56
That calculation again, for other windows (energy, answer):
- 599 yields 25.55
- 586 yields 37.06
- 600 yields 26.88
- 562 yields 44.63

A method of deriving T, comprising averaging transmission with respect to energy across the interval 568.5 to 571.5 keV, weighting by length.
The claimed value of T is 46.6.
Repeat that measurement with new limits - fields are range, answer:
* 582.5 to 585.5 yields 40.8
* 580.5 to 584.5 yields 43.7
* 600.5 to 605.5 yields 25.9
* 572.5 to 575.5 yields 49.7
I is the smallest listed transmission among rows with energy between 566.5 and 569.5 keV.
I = 43.32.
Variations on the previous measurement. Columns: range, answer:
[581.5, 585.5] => 39.32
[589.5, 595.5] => 26.19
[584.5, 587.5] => 35.41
